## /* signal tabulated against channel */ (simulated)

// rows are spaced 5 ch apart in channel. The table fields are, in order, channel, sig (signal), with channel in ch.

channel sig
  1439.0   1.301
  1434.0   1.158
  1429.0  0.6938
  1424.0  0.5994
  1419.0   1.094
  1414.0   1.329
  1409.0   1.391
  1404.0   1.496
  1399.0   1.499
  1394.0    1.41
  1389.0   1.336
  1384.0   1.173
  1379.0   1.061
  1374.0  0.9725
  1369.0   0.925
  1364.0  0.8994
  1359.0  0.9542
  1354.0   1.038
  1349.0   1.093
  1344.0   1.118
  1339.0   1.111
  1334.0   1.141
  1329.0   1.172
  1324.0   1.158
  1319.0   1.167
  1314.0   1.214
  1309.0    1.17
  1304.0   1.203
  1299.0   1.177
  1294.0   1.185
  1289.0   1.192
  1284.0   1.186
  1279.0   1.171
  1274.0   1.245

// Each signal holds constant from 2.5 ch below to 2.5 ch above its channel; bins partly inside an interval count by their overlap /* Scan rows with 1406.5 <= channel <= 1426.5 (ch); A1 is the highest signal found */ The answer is 1.391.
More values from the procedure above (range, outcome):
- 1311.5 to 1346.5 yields 1.214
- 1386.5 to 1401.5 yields 1.499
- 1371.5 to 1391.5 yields 1.336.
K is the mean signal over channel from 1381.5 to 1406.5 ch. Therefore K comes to 1.38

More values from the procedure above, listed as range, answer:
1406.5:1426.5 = 1.1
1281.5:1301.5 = 1.19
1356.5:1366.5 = 0.927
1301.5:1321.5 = 1.19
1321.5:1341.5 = 1.15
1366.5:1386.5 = 1.03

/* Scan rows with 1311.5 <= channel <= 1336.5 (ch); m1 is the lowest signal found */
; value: 1.141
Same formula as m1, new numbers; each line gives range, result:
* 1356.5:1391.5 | 0.8994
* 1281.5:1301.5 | 1.177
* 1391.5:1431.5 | 0.5994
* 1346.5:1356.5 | 1.038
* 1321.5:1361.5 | 0.9542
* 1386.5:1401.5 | 1.336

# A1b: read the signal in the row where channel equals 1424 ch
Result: 0.5994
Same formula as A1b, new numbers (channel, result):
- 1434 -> 1.158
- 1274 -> 1.245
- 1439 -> 1.301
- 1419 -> 1.094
